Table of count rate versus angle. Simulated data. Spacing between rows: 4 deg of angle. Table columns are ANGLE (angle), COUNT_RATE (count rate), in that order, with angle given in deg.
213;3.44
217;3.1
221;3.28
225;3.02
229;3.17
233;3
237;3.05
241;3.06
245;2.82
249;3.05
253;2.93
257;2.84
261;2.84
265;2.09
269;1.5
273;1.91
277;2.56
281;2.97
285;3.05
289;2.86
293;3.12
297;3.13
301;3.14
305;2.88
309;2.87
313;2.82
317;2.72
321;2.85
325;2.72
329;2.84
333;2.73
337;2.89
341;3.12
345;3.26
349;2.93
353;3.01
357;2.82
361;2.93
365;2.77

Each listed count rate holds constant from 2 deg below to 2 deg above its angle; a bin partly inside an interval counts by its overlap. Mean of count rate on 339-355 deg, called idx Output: 3.08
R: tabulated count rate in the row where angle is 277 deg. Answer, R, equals 2.56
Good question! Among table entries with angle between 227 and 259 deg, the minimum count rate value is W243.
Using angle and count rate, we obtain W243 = 2.82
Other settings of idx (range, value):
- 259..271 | 2.14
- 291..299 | 3.12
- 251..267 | 2.67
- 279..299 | 3.03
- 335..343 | 3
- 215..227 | 3.13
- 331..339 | 2.81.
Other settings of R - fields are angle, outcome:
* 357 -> 2.82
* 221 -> 3.28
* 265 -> 2.09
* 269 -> 1.5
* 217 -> 3.1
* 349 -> 2.93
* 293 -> 3.12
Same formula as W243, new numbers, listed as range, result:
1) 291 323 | 2.72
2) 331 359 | 2.73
